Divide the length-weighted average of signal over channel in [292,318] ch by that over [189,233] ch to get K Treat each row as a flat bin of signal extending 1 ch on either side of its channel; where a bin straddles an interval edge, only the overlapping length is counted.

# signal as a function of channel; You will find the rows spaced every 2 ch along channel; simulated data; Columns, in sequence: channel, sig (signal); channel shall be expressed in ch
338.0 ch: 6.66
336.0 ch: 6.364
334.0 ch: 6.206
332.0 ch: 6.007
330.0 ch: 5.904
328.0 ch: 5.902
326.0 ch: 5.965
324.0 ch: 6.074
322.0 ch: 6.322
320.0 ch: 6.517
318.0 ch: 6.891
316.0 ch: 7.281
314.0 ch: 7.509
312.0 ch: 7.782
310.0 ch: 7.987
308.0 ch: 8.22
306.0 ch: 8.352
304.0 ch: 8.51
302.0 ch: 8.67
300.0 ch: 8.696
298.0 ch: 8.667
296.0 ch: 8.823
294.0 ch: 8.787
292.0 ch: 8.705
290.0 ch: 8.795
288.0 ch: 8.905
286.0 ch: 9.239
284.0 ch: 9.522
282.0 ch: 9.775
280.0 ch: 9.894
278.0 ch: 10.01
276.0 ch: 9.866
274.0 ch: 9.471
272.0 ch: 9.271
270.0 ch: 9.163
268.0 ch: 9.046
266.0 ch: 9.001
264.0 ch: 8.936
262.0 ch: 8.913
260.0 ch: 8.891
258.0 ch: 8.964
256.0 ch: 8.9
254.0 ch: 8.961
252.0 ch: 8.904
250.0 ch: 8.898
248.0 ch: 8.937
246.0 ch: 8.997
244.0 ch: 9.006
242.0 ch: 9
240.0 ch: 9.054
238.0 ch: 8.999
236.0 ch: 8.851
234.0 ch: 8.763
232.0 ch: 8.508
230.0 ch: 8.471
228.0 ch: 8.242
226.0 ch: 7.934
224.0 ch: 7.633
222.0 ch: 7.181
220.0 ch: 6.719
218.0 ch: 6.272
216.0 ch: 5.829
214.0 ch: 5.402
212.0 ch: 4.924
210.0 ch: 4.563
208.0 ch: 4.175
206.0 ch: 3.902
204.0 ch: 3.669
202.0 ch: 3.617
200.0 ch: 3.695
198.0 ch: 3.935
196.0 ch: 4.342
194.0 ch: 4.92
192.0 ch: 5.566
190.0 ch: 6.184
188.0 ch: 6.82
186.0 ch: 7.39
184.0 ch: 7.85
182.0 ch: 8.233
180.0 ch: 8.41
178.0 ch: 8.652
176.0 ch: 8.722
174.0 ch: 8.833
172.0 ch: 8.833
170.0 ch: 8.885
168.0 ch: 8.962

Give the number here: 1.44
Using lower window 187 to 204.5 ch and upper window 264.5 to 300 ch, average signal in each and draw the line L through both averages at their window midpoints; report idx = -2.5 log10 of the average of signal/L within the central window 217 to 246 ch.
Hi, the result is -0.23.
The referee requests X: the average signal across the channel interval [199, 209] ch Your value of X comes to 3.81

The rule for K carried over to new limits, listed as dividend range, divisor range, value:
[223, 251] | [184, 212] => 1.75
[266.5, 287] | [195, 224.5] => 1.90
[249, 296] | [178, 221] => 1.63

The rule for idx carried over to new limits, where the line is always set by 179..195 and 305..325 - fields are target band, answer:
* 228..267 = -0.24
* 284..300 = -0.22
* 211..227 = 0.09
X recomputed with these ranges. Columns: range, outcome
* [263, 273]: 9.08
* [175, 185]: 8.37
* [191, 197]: 4.94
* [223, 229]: 7.94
